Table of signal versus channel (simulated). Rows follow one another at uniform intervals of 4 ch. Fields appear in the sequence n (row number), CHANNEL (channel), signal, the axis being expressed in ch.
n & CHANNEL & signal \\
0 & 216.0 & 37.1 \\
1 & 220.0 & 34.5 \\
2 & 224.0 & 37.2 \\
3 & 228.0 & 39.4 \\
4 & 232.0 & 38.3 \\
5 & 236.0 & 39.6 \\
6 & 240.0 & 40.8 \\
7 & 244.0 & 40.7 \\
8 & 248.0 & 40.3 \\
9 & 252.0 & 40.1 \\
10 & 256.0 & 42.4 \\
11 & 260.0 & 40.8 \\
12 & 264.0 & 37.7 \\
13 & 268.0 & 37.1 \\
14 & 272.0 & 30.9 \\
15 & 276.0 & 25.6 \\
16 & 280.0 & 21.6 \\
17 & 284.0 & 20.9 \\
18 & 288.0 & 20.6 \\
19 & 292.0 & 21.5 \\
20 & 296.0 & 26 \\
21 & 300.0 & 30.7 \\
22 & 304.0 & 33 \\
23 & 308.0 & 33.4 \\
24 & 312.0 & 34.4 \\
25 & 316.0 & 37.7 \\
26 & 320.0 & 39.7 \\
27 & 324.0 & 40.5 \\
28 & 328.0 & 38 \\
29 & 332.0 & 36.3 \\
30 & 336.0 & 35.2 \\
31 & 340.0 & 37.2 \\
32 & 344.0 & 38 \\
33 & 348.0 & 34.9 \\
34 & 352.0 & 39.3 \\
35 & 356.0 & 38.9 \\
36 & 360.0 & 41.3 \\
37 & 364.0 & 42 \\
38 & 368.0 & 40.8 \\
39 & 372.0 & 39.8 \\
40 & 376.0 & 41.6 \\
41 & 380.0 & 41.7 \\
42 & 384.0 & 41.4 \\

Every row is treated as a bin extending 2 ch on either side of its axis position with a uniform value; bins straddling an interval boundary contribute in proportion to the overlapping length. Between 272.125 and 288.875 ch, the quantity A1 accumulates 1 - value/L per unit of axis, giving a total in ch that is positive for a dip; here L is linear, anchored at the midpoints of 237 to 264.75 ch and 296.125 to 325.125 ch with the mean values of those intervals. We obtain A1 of 6.43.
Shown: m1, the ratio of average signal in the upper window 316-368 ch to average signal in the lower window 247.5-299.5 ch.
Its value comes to 1.25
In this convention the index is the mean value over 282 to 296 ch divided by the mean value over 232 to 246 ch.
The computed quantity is 0.5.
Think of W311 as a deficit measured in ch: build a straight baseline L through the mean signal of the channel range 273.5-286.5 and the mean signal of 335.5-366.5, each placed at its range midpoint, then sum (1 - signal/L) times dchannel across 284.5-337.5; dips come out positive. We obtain -4.43 ch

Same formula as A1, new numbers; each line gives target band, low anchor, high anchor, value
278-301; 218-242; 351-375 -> 9.4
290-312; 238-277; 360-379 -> 5.5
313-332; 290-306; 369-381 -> -3.9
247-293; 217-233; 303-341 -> 6.6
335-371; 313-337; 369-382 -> 0.8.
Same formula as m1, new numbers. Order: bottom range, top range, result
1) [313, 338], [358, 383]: 1.09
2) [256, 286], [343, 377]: 1.26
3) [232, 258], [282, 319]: 0.72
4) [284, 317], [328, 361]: 1.30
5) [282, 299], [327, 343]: 1.61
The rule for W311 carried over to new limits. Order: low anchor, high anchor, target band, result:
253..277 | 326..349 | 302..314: 1.0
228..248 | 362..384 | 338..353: 1.4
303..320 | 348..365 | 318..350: 0.0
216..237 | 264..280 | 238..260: -4.3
